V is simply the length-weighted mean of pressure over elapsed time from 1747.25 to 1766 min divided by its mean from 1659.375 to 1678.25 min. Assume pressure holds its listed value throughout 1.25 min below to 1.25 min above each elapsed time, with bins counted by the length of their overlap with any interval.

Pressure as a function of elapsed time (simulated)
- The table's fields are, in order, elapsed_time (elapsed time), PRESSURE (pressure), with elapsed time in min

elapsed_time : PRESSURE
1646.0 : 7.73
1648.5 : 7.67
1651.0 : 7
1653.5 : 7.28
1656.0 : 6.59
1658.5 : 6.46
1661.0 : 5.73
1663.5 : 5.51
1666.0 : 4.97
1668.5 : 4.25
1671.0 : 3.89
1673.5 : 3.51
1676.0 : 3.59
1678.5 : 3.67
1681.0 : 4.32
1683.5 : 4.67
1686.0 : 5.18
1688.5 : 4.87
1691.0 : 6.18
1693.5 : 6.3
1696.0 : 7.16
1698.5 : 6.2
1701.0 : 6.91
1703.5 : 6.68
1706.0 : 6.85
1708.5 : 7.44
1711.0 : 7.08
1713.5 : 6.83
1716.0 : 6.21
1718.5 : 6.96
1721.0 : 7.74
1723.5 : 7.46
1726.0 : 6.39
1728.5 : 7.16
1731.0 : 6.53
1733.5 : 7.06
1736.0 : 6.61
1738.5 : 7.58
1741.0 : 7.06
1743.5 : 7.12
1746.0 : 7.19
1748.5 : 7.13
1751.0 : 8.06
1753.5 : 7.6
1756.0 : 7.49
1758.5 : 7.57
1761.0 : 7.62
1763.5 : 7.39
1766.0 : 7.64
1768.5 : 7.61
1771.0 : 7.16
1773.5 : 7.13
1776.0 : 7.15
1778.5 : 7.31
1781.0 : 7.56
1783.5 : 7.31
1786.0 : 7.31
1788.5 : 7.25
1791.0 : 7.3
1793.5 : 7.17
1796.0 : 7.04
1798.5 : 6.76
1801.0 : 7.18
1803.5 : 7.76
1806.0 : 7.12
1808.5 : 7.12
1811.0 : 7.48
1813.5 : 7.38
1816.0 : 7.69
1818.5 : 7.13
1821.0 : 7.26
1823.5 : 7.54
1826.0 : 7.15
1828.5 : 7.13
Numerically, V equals 1.7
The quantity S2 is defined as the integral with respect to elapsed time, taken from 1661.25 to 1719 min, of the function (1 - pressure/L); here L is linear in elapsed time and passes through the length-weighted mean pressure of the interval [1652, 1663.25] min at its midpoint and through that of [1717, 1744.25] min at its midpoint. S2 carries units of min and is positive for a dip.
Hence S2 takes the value 9.7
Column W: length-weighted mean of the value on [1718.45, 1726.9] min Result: 7.19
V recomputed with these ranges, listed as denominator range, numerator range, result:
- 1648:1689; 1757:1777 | 1.42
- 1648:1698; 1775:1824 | 1.35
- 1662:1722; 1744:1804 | 1.29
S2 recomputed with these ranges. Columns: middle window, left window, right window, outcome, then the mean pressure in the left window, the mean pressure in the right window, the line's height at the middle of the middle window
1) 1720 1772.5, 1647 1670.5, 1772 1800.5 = -3.28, 6.11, 7.21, 6.86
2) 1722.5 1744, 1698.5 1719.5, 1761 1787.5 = 0.13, 6.83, 7.37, 7.03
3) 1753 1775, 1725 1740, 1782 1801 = -1.30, 6.9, 7.17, 7.04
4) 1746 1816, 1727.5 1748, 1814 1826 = -1.39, 7.04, 7.38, 7.22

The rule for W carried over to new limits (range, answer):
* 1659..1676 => 4.65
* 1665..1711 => 5.42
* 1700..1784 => 7.19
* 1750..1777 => 7.49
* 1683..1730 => 6.57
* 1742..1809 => 7.34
